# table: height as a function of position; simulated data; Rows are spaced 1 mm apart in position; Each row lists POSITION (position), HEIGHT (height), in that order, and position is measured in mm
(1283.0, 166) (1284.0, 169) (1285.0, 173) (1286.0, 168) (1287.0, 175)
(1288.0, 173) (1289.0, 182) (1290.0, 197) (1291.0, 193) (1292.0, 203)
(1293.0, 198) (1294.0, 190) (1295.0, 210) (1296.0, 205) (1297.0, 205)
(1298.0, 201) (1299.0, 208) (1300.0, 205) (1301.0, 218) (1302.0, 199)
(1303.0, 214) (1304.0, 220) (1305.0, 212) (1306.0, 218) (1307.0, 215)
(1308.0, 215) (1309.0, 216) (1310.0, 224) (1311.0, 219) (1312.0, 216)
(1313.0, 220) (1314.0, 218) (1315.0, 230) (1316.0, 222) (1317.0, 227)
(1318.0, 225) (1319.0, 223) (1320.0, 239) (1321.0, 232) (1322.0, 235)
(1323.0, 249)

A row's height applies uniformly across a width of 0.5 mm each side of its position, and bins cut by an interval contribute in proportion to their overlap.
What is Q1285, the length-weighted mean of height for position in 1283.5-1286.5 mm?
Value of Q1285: 170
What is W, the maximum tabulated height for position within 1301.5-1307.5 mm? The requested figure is 220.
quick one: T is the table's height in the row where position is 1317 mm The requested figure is 227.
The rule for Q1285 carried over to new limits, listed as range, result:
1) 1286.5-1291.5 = 184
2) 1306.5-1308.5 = 215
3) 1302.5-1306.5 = 216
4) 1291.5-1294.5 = 197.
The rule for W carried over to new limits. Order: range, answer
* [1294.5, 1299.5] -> 210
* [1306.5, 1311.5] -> 224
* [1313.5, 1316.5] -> 230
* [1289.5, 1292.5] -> 203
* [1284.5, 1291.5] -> 197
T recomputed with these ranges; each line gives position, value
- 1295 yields 210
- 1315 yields 230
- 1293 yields 198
